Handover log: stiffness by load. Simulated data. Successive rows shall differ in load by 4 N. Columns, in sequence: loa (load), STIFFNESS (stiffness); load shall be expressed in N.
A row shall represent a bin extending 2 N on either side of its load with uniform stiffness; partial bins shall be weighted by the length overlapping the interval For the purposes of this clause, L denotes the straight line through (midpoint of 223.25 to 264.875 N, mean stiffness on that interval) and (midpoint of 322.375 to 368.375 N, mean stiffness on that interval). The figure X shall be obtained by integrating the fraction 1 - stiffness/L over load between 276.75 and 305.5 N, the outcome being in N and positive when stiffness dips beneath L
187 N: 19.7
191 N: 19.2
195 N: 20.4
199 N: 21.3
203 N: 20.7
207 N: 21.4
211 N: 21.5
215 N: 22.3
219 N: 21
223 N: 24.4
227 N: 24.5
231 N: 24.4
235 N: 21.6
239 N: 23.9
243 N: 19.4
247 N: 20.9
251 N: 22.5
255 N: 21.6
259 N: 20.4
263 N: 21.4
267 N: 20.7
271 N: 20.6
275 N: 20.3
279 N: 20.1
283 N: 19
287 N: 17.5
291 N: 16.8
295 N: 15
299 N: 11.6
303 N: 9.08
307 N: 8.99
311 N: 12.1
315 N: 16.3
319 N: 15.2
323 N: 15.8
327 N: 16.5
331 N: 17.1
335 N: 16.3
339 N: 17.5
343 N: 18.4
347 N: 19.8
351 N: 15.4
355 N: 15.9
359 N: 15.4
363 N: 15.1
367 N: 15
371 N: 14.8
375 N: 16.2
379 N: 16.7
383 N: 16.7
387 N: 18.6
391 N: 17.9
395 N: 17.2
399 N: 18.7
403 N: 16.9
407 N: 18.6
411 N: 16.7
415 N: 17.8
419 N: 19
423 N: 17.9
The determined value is 6.1 N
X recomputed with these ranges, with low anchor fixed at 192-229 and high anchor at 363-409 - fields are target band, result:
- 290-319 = 9.6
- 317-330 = 1.9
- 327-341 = 1.1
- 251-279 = -0.8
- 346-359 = 1.0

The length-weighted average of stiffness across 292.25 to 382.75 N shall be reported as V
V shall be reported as 15.2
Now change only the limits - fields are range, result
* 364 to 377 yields 15.3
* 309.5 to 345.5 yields 16.2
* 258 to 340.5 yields 16.5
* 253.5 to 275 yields 20.9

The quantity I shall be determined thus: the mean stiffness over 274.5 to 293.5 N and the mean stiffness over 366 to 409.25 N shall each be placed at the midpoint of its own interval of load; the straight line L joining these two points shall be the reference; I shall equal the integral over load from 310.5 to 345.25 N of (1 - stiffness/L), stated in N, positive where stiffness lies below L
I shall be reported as 3.0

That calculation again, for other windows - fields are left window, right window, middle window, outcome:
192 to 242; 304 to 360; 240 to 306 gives 2.2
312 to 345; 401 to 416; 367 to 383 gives 1.1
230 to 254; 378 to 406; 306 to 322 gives 5.1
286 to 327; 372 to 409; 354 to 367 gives 0.6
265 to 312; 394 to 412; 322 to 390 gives 1.8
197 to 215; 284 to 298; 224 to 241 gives -3.3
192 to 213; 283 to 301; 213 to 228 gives -2.3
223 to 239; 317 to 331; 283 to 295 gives 1.1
